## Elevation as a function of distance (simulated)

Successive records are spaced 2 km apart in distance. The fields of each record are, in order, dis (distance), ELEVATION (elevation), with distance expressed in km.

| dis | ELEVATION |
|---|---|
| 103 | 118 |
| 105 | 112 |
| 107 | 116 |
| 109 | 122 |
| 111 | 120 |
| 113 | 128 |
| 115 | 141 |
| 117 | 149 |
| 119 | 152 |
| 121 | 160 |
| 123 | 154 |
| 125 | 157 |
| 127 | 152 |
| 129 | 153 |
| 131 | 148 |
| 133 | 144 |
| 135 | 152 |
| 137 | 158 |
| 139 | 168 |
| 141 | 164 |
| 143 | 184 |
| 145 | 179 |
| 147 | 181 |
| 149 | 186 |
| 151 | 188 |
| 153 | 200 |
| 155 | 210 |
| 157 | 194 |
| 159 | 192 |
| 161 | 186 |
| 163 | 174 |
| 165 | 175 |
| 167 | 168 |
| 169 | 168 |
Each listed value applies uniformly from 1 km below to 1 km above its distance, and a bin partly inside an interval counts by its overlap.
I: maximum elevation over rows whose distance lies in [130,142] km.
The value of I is 168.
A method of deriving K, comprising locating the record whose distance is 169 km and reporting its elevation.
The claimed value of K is 168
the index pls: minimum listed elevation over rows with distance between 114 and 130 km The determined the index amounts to 141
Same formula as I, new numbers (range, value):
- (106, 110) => 122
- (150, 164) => 210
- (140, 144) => 184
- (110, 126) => 160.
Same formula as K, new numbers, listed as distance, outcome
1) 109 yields 122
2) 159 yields 192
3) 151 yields 188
